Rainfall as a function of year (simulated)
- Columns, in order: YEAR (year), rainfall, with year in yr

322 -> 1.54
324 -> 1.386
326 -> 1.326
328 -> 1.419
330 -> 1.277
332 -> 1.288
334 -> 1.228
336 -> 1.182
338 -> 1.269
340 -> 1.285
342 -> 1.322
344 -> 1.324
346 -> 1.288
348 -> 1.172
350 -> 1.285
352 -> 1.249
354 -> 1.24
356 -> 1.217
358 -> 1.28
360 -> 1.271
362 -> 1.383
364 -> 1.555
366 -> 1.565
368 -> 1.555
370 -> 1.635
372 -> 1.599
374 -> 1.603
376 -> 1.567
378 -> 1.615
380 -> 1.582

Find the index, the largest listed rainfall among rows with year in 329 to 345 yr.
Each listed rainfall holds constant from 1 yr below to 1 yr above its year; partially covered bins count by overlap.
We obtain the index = 1.324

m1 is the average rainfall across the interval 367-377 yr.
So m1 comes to 1.59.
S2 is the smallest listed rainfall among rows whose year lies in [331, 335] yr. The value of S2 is 1.228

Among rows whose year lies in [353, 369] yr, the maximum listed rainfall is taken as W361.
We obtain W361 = 1.565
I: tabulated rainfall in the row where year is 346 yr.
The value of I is 1.288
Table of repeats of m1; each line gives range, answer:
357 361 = 1.28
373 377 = 1.58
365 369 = 1.56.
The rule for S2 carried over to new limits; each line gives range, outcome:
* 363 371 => 1.555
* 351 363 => 1.217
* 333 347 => 1.182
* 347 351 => 1.172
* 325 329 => 1.326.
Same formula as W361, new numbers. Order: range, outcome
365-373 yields 1.635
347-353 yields 1.285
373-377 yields 1.603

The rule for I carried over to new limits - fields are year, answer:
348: 1.172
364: 1.555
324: 1.386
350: 1.285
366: 1.565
